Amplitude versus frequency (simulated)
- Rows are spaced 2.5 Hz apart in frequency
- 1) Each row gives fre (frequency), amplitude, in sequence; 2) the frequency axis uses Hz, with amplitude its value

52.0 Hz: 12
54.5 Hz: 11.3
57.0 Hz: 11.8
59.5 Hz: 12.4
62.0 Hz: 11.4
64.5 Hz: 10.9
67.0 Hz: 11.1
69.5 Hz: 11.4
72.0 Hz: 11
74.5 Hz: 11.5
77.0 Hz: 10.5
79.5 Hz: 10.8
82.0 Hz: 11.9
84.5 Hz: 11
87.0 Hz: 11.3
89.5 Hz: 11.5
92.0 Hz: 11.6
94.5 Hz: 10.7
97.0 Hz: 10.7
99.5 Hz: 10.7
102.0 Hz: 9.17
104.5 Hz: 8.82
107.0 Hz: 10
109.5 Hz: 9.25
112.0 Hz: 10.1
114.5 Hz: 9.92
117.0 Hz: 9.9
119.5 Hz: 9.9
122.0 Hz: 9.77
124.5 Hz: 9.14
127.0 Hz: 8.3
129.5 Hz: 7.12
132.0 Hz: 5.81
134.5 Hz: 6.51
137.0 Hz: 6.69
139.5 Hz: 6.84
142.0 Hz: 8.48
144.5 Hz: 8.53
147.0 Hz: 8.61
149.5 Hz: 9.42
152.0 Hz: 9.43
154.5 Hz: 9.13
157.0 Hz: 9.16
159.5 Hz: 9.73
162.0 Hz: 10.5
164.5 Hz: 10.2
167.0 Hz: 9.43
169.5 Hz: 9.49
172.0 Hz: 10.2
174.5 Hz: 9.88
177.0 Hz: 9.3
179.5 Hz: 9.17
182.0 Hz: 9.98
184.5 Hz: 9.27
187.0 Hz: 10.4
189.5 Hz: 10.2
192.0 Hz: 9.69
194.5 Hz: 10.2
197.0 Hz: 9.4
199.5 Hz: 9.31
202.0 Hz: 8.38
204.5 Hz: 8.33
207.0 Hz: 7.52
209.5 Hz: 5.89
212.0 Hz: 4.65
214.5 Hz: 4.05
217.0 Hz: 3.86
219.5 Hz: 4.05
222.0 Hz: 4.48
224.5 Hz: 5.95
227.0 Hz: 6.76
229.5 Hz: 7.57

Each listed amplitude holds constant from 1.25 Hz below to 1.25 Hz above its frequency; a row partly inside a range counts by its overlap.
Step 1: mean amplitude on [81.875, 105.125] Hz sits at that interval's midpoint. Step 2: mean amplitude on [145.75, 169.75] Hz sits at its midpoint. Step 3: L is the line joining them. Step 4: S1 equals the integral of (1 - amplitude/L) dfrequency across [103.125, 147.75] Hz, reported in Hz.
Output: 7.1 Hz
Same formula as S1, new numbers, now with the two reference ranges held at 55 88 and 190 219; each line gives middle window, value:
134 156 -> 2.07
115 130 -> 0.99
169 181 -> -2.00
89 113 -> 0.53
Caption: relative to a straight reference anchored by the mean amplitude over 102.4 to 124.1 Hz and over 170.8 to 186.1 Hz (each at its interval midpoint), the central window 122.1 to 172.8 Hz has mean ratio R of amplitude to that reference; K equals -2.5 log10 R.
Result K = 0.120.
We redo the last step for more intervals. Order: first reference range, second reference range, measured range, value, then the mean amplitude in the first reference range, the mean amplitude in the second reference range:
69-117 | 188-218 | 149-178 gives -0.11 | 10.6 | 7.68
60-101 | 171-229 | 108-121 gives 0.04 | 11.1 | 7.85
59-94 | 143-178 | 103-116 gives 0.10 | 11.3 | 9.49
